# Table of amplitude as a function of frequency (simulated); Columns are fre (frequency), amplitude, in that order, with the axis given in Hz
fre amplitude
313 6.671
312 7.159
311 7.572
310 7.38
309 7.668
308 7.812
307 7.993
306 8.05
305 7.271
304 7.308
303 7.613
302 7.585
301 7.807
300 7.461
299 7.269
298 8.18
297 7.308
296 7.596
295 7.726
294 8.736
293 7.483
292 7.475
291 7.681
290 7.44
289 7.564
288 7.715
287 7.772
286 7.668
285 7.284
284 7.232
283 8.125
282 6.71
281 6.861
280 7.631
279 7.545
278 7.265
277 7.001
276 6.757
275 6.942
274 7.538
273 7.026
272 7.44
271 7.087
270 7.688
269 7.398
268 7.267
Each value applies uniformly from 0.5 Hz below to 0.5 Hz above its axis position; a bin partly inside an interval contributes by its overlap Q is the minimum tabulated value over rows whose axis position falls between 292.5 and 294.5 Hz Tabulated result 7.483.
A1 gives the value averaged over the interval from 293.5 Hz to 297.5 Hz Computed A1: 7.84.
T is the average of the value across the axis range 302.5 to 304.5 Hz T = 7.46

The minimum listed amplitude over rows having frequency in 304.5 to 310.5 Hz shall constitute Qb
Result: 7.271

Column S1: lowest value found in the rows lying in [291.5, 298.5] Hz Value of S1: 7.308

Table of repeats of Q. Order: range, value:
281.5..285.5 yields 6.71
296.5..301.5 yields 7.269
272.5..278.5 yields 6.757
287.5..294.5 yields 7.44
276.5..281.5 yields 6.861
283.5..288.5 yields 7.232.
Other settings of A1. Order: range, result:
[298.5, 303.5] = 7.55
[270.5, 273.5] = 7.18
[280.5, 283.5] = 7.23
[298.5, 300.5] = 7.37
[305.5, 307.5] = 8.02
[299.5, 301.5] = 7.63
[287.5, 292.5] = 7.58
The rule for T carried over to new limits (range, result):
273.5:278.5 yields 7.1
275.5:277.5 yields 6.88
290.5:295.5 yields 7.82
